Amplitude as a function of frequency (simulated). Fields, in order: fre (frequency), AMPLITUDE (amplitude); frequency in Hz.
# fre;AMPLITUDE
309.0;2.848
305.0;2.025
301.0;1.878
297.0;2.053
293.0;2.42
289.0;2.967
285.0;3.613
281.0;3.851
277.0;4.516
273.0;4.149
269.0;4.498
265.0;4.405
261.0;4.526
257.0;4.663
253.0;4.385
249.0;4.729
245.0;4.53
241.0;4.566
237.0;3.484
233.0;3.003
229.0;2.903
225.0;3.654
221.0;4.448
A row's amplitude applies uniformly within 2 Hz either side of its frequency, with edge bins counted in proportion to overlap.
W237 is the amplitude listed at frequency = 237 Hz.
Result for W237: 3.484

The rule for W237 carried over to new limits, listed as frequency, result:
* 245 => 4.53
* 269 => 4.498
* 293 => 2.42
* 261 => 4.526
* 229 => 2.903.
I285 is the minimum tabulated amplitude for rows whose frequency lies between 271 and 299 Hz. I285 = 2.053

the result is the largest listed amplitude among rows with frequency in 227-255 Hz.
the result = 4.729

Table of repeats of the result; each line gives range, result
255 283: 4.663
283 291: 3.613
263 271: 4.498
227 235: 3.003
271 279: 4.516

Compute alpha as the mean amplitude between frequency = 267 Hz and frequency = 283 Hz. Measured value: 4.25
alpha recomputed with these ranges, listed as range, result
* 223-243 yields 3.52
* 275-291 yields 3.74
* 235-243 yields 4.03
